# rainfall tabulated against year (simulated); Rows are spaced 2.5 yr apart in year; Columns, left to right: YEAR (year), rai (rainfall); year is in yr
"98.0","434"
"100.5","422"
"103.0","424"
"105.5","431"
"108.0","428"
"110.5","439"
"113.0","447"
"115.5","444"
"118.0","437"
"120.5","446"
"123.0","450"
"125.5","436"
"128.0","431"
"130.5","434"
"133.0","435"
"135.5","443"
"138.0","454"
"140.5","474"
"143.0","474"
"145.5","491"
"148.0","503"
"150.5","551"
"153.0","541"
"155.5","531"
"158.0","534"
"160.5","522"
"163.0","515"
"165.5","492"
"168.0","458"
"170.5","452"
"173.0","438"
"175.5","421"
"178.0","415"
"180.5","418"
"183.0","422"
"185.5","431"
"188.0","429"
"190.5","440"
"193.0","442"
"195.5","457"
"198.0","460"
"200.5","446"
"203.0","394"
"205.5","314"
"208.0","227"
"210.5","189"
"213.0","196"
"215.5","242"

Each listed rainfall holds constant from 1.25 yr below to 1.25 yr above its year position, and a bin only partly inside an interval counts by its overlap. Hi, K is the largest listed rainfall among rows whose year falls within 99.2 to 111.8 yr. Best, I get 439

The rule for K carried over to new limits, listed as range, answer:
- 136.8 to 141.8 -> 474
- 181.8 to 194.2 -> 442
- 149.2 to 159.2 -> 551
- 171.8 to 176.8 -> 438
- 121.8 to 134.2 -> 450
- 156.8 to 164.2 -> 534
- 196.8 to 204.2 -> 460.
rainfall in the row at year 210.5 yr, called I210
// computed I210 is 189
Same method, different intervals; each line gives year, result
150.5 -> 551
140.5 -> 474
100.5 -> 422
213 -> 196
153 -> 541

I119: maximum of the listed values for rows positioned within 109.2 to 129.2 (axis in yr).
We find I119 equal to 450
